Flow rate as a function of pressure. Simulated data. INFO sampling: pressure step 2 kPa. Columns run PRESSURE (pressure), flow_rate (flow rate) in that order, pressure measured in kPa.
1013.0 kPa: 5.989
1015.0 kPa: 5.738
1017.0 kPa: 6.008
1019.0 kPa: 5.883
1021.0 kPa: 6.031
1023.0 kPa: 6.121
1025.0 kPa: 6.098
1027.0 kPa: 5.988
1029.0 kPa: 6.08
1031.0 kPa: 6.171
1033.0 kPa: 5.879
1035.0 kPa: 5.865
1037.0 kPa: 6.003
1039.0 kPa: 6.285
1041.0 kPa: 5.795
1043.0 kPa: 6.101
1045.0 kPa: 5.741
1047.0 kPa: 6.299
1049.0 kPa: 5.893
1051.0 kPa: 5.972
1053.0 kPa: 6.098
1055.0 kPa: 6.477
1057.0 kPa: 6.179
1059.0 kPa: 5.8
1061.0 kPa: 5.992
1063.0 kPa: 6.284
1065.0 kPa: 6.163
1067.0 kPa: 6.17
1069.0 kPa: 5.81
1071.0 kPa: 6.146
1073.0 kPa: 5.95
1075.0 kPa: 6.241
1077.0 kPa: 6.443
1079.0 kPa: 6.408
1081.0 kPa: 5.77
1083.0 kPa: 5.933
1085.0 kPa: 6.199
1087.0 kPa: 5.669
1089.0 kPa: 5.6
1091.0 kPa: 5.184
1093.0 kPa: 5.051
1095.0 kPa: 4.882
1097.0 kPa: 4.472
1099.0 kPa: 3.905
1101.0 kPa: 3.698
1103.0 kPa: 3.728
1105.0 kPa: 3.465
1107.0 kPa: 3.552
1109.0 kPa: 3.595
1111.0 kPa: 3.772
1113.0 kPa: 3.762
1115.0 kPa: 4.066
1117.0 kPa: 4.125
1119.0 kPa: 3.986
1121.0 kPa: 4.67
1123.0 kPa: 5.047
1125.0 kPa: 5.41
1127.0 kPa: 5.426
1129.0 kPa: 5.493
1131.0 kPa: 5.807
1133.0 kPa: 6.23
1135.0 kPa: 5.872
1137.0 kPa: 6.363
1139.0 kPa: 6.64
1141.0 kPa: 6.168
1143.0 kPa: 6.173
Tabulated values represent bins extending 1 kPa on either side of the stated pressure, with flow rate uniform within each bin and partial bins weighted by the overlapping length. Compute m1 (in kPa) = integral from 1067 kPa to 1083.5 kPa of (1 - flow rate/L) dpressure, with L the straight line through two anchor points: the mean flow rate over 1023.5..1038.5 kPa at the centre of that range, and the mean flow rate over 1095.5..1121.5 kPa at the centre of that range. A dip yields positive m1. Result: -4.4 kPa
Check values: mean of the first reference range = 6.02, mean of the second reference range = 3.91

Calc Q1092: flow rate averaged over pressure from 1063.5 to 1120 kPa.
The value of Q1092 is 5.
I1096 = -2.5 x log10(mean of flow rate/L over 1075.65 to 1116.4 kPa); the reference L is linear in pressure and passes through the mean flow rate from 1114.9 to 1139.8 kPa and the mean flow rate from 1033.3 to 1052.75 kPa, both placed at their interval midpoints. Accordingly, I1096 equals 0.18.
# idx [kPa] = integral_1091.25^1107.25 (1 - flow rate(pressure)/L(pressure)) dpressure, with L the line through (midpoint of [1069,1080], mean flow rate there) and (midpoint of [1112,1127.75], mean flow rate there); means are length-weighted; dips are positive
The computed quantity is 3.4 kPa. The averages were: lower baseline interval 6.2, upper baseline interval 4.55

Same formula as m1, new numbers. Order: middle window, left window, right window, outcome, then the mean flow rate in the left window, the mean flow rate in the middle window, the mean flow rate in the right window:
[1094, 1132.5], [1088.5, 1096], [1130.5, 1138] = 8.5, 5.15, 4.39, 6.09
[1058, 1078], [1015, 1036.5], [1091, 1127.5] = -3.8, 6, 6.1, 4.27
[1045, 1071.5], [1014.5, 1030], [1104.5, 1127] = -3.9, 6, 6.08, 4.2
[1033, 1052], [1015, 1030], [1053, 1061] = 0.3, 6.01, 5.99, 6.13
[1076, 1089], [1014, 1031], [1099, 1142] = -1.9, 6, 6.03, 4.78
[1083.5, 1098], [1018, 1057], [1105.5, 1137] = -0.2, 6.04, 5.32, 4.75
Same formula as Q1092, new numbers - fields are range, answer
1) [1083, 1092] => 5.69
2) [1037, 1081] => 6.1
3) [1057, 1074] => 6.05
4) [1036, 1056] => 6.07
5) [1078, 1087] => 6.03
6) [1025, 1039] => 6.03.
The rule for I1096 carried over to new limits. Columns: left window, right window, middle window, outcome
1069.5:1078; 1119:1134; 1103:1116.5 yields 0.445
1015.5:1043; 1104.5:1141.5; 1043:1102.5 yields -0.041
